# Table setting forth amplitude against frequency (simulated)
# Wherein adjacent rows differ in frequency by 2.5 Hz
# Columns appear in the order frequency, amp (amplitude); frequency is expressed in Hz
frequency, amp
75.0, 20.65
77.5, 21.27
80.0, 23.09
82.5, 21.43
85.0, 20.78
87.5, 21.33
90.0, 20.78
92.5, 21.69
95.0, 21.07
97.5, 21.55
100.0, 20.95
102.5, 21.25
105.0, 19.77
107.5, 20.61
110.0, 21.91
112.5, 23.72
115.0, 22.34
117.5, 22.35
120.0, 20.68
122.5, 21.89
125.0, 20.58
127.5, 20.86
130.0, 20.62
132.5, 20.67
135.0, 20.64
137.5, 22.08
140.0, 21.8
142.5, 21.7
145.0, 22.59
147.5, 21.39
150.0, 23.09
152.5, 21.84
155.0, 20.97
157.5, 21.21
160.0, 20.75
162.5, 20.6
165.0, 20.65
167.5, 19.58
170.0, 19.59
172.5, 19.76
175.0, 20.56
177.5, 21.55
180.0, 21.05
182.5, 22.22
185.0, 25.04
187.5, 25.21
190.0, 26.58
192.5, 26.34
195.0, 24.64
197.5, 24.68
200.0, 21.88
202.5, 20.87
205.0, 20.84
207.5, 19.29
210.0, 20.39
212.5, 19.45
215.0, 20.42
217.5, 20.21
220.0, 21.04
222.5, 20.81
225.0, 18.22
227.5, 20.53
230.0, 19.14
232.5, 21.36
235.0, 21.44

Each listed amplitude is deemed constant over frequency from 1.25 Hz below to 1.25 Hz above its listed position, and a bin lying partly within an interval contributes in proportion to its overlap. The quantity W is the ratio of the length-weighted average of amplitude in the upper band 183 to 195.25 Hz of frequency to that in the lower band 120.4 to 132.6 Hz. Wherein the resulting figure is 1.2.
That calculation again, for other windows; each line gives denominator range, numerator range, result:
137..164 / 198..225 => 0.95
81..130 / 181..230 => 1.03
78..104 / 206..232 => 0.94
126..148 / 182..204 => 1.13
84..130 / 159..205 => 1.04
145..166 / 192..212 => 1.03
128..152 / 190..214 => 1.03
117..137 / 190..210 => 1.08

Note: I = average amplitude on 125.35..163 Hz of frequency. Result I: 21.4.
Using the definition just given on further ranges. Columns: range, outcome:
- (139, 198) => 22.2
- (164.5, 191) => 22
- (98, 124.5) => 21.5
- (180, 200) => 24.5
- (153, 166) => 20.9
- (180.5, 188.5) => 23.8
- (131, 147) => 21.6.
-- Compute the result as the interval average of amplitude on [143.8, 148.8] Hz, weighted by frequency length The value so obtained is 22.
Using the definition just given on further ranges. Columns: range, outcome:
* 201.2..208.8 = 20.3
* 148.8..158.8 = 21.8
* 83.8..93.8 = 21.1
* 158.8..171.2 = 20.2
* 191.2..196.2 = 25.5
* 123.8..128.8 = 20.7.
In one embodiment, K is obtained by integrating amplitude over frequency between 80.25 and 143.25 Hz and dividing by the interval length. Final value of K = 21.3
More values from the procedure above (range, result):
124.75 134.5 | 20.7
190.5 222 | 21.8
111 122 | 22.2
